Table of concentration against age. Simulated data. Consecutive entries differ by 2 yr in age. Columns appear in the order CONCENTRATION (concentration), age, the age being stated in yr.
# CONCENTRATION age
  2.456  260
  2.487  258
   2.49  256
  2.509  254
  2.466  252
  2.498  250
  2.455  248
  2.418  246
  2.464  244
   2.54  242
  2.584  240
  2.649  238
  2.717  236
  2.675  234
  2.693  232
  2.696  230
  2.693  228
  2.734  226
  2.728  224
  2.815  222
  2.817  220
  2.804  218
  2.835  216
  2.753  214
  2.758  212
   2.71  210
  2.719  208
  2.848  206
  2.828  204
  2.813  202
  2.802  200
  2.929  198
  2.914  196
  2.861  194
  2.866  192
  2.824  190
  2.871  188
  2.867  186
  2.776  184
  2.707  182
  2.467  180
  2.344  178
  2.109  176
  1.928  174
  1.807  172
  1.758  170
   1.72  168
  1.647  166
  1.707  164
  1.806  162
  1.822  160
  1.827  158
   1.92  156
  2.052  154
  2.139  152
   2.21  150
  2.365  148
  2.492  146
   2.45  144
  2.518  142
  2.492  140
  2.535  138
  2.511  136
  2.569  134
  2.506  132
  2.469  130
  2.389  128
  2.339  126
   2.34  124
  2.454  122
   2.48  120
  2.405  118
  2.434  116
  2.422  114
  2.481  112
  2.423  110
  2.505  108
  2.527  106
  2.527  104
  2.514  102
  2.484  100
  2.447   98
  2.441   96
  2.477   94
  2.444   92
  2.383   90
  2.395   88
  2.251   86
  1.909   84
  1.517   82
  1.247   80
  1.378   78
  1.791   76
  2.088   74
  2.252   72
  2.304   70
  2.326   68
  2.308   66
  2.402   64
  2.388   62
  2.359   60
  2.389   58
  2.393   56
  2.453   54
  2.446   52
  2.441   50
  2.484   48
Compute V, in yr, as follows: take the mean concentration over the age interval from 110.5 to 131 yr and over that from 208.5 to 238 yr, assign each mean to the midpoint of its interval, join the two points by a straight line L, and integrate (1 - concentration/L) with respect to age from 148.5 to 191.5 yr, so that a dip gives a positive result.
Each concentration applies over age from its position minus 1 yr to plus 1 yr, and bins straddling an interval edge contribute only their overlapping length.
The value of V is 6.9 yr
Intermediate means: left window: 2.42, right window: 2.74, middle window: 2.17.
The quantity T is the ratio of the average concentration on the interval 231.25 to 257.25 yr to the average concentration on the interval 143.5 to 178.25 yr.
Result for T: 1.28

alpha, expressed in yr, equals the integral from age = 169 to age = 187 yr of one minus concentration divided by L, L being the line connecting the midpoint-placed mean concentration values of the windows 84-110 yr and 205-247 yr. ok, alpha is 2.0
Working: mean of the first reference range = 2.43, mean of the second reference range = 2.7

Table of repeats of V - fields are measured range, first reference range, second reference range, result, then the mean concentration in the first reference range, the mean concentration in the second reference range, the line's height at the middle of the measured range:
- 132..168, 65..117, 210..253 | 3.5 yr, 2.24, 2.66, 2.42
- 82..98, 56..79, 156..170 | -1.5 yr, 2.19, 1.77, 2.09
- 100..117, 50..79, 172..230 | -0.6 yr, 2.24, 2.7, 2.39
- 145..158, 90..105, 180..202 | 2.5 yr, 2.47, 2.82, 2.67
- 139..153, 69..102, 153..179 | -3.2 yr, 2.13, 1.88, 1.94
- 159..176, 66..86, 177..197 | 5.3 yr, 1.91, 2.75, 2.6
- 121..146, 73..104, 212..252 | -1.8 yr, 2.13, 2.66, 2.3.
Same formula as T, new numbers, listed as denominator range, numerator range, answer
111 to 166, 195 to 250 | 1.19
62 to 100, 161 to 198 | 1.09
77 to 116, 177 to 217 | 1.23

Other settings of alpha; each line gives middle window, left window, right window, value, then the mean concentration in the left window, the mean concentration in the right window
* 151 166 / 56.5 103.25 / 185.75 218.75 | 4.15 yr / 2.2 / 2.82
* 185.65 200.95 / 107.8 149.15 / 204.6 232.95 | -1.11 yr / 2.45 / 2.76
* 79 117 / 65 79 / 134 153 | -1.88 yr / 2.06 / 2.42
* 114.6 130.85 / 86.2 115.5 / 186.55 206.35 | 0.85 yr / 2.46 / 2.86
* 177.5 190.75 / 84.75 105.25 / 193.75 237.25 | -0.08 yr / 2.43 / 2.78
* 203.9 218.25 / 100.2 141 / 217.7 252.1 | -0.97 yr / 2.47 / 2.64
